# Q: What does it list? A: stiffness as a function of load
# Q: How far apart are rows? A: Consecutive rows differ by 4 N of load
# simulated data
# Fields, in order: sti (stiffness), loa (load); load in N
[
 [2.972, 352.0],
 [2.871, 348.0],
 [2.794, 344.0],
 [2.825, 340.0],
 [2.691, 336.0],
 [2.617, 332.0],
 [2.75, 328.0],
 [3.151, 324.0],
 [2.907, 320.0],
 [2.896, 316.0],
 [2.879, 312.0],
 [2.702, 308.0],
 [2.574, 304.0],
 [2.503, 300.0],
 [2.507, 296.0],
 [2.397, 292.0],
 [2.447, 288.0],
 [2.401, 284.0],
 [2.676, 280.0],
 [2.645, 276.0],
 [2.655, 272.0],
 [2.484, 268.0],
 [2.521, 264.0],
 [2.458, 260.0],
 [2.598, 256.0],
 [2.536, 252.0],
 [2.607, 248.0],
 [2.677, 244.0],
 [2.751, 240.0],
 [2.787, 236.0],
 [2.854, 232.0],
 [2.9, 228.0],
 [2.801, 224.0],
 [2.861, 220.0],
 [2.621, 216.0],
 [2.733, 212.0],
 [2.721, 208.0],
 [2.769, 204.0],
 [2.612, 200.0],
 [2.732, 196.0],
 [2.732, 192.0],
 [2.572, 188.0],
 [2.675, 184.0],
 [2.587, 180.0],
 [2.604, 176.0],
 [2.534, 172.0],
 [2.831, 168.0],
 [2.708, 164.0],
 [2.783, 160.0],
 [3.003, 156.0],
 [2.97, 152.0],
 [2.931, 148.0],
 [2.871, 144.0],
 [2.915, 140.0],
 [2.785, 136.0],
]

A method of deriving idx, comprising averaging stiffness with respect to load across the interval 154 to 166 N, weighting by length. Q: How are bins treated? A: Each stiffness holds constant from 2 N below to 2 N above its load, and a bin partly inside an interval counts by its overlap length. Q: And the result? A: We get 2.83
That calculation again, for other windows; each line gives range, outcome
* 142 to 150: 2.9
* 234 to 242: 2.77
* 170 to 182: 2.58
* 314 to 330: 2.93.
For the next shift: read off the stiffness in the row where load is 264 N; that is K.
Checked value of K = 2.521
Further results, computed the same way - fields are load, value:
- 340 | 2.825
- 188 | 2.572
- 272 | 2.655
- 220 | 2.861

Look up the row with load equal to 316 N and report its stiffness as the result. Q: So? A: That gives 2.896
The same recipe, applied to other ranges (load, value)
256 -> 2.598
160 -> 2.783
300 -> 2.503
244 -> 2.677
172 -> 2.534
